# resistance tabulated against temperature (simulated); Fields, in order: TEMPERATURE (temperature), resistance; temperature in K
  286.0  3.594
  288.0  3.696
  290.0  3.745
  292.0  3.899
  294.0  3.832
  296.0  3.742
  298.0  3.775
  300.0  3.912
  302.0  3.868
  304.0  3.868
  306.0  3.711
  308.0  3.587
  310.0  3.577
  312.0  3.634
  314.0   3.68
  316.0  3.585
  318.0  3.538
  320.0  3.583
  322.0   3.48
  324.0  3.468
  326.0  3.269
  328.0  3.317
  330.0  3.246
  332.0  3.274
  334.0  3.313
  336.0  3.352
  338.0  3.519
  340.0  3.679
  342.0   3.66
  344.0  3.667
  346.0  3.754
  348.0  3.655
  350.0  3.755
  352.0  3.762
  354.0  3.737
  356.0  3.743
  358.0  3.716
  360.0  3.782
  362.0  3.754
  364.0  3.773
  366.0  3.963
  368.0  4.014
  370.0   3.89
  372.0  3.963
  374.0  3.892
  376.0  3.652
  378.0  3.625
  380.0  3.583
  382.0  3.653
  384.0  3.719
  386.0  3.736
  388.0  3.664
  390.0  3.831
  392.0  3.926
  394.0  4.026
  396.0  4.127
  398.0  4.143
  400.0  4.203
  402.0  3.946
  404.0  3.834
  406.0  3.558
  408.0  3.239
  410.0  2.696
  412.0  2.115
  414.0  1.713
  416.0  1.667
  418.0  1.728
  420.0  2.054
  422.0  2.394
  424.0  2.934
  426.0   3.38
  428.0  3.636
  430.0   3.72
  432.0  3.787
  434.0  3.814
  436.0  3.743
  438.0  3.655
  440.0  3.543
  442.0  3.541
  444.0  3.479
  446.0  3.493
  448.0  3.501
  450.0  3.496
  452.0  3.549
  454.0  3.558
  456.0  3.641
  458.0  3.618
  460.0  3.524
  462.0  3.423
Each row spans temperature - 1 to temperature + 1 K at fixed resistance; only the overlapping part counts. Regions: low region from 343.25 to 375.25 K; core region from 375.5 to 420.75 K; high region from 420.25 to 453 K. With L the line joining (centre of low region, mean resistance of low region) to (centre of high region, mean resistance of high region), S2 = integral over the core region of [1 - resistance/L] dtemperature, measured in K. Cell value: 3.8 K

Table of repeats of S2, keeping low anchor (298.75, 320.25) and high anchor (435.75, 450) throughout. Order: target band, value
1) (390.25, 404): -1.7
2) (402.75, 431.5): 6.3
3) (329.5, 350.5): 0.7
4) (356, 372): -0.9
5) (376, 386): -0.1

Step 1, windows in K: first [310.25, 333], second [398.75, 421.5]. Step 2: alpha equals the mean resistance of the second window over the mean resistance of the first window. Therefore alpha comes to 0.81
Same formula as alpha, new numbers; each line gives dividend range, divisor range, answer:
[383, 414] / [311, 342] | 1.03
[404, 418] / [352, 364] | 0.68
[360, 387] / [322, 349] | 1.09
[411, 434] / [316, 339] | 0.79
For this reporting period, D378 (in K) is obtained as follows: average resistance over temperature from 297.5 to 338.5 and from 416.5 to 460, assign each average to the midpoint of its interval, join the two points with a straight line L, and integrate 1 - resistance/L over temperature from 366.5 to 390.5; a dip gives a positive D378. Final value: -2.3 K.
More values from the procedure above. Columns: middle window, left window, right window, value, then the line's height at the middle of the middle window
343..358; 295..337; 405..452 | -1.35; 3.42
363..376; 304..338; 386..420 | -2.12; 3.35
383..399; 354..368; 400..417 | -3.23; 3.25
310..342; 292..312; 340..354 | 2.25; 3.73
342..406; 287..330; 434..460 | -3.59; 3.61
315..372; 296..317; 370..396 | 2.02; 3.75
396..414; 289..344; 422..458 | 0.72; 3.55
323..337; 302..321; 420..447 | 1.15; 3.62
